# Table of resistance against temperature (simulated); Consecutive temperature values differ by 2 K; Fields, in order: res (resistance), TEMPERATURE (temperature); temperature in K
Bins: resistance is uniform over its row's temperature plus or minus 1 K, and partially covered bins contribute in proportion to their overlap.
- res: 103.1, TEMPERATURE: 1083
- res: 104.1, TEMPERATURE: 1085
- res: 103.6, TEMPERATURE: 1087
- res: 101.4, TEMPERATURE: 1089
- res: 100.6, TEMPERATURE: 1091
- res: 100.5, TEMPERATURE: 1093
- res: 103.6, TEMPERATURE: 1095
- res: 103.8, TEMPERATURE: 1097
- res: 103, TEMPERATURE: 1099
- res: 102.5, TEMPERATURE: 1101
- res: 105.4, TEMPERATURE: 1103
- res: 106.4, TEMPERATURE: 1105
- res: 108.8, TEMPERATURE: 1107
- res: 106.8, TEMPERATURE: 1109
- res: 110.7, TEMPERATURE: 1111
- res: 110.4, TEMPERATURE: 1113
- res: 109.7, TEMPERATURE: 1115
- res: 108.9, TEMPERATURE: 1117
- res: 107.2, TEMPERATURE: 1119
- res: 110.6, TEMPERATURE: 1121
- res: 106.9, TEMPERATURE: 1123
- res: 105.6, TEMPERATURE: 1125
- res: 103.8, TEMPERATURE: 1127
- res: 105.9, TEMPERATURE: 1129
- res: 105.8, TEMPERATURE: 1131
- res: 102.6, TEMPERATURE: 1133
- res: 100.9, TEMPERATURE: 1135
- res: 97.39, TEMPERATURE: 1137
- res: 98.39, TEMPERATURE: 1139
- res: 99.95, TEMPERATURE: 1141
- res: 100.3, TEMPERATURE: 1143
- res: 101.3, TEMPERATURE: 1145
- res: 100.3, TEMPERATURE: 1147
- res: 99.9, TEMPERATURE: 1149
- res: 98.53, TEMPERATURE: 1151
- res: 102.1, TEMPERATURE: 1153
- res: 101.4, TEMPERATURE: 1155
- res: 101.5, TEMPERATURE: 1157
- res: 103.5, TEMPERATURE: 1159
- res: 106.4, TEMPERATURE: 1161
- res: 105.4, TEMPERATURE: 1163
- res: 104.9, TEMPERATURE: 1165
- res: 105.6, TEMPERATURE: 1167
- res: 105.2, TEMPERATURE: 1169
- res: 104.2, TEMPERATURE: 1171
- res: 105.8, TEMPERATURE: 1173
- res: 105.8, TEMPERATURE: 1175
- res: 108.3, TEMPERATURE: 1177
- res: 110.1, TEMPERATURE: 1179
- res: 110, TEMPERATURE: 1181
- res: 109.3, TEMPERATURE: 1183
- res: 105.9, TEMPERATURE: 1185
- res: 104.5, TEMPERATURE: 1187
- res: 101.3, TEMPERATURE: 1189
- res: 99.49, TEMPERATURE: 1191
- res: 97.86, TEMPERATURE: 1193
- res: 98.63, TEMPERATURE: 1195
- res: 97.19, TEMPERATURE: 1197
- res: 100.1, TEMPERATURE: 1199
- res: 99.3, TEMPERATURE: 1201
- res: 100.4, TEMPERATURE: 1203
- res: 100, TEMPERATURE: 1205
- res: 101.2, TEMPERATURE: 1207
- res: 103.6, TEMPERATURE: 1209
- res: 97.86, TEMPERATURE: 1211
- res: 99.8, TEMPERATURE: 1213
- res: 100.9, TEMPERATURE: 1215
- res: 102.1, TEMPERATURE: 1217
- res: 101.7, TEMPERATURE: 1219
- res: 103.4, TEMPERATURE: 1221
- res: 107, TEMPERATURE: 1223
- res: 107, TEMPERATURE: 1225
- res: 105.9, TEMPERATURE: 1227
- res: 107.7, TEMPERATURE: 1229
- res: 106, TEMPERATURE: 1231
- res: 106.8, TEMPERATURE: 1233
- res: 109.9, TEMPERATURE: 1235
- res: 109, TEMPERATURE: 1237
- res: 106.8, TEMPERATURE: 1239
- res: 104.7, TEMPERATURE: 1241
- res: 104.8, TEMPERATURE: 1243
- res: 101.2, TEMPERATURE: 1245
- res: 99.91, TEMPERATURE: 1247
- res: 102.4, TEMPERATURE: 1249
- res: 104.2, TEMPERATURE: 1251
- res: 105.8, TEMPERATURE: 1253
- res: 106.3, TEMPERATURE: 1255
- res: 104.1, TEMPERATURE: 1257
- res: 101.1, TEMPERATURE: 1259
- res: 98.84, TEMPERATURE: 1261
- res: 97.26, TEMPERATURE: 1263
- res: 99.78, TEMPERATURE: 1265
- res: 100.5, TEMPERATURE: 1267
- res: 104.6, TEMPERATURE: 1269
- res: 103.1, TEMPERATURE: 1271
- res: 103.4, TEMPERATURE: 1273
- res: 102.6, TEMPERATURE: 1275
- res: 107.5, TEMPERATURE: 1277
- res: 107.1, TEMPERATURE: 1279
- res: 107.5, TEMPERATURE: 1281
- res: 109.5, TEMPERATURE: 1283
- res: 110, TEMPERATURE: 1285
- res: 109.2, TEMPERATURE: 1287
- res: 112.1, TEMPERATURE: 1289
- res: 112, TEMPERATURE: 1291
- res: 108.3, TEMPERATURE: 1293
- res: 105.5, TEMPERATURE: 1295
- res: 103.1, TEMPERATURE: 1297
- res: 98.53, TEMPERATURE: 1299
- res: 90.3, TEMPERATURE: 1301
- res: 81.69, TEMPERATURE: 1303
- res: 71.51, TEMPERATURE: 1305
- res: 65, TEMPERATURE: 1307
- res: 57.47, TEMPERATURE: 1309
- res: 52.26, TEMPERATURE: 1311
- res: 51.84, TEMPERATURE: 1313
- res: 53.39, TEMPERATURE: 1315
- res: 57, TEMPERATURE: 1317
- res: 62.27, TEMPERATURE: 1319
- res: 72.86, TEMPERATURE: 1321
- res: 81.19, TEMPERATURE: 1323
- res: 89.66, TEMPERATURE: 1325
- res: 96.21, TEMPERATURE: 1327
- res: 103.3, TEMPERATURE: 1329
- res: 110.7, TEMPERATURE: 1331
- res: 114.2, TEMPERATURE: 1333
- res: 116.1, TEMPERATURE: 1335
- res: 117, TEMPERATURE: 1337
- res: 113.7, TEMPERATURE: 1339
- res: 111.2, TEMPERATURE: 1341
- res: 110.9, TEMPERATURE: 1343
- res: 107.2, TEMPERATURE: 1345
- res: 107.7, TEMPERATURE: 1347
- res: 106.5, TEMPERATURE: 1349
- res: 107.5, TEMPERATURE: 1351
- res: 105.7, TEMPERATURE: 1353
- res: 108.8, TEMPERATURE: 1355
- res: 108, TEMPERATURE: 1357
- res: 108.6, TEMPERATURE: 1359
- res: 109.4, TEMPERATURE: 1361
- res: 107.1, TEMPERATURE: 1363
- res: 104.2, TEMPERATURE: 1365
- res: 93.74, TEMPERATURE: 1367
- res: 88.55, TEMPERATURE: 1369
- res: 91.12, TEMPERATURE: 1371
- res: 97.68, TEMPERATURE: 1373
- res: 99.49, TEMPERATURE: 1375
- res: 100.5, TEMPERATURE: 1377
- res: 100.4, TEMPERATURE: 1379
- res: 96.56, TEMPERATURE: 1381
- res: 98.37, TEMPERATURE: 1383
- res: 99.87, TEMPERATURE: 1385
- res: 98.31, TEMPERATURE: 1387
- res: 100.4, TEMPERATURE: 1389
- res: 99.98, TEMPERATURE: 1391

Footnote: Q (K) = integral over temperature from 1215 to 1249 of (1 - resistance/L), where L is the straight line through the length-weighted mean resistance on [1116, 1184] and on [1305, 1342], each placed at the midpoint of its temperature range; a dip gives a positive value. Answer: -3.7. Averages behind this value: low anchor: 104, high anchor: 84.4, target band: 105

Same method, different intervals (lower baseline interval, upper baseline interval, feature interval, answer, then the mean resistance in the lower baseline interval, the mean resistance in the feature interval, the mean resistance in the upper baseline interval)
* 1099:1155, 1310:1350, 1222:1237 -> -1.43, 104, 107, 91.8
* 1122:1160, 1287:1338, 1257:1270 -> -1.25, 102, 101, 87.8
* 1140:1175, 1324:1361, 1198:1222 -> 0.79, 103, 101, 108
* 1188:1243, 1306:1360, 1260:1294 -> -2.84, 103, 105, 92.5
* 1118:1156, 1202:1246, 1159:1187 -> -0.90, 103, 106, 104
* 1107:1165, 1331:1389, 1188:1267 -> 1.32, 104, 103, 105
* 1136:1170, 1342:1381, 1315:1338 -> 2.66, 102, 91.1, 103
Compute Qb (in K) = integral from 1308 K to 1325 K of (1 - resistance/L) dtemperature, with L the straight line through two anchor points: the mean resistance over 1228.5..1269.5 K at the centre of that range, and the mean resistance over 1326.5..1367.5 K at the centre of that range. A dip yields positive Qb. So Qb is 7.0 K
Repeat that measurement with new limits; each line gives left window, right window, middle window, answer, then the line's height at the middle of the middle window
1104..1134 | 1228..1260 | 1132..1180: 1.69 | 107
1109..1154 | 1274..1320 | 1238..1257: -2.22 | 93.1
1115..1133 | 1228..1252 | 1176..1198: 0.43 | 106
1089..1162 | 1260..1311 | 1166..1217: -0.76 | 101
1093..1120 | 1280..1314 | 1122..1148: 0.48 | 104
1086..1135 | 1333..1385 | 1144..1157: 0.58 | 105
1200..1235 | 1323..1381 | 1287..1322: 7.86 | 104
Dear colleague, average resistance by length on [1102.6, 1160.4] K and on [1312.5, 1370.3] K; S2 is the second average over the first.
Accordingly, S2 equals 0.9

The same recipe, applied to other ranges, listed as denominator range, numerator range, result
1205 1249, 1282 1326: 0.81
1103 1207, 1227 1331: 0.92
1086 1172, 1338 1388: 0.99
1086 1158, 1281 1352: 0.90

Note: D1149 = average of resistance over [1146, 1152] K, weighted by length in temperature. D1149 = 99.6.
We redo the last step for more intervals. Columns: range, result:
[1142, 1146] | 101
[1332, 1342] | 114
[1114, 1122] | 109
